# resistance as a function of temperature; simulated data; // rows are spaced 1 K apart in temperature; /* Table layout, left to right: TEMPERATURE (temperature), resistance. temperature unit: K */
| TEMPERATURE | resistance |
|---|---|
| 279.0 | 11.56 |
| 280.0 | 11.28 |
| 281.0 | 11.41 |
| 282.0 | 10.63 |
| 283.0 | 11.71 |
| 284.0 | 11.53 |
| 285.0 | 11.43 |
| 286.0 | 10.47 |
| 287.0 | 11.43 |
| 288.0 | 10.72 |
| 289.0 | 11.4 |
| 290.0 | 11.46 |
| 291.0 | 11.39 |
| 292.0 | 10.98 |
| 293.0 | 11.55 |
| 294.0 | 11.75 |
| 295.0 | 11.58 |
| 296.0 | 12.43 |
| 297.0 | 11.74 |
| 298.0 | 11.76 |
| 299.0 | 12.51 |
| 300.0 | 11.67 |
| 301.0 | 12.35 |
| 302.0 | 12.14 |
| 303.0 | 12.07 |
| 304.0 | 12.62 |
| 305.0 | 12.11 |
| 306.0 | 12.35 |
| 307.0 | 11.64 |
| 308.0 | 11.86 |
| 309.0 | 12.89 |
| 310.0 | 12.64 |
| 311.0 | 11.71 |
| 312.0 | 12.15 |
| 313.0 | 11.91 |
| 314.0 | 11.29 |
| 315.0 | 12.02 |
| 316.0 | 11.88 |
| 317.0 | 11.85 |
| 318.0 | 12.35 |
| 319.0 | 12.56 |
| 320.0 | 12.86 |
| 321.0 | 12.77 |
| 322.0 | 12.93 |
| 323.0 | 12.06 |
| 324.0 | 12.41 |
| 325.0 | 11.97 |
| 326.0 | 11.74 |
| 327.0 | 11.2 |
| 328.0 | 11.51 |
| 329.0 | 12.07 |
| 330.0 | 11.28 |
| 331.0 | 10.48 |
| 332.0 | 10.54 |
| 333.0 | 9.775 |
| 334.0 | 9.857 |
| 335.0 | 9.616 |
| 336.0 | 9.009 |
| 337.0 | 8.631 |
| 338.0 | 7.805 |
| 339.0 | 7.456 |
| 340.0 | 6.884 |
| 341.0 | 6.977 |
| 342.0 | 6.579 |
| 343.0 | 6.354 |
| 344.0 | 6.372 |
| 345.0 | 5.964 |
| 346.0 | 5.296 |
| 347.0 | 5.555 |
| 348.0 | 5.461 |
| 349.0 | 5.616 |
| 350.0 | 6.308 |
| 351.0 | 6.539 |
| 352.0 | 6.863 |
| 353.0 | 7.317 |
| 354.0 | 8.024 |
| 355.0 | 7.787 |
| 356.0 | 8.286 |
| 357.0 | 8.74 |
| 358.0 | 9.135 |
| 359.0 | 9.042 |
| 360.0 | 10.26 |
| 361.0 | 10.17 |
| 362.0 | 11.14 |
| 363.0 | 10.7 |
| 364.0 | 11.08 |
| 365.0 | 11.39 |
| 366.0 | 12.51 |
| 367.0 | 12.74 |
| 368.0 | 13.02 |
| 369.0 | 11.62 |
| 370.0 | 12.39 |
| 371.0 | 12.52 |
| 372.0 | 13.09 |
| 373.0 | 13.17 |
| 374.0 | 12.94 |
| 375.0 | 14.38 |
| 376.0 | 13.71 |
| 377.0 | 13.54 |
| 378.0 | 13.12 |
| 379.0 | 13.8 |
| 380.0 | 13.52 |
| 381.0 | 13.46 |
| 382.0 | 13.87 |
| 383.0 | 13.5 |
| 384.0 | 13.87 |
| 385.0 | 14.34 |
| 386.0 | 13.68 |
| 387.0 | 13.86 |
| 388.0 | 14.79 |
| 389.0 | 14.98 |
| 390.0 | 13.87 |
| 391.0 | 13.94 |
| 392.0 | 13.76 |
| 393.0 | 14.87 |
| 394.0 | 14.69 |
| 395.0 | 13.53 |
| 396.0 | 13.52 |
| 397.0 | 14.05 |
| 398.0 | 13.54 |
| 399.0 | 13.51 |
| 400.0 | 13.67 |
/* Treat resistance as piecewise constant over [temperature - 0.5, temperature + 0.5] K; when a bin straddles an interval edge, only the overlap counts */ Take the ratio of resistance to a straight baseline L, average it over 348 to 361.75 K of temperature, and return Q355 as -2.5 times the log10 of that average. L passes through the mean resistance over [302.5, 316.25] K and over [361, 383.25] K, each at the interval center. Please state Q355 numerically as 0.49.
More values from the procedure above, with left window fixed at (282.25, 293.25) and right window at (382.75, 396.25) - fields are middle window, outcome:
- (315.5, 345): 0.21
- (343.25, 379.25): 0.32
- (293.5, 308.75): -0.04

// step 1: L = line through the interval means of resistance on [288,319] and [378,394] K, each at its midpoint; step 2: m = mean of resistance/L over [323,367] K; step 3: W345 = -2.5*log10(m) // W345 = 0.40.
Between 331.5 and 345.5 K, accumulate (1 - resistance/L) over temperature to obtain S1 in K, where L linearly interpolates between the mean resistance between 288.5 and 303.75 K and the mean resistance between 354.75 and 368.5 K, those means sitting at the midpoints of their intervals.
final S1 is 3.8 K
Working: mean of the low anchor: 11.8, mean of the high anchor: 10.5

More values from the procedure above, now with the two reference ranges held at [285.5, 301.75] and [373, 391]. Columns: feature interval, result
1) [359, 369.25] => 1.6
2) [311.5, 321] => 0.0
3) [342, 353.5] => 6.0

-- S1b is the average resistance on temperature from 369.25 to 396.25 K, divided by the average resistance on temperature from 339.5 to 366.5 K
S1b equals 1.7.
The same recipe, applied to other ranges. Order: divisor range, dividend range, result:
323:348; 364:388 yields 1.47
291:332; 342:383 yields 0.85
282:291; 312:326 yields 1.09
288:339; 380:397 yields 1.22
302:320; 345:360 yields 0.59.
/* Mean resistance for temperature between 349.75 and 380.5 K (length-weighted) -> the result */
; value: 11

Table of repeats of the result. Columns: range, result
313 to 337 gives 11.4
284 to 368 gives 10.4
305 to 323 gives 12.2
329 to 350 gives 7.84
